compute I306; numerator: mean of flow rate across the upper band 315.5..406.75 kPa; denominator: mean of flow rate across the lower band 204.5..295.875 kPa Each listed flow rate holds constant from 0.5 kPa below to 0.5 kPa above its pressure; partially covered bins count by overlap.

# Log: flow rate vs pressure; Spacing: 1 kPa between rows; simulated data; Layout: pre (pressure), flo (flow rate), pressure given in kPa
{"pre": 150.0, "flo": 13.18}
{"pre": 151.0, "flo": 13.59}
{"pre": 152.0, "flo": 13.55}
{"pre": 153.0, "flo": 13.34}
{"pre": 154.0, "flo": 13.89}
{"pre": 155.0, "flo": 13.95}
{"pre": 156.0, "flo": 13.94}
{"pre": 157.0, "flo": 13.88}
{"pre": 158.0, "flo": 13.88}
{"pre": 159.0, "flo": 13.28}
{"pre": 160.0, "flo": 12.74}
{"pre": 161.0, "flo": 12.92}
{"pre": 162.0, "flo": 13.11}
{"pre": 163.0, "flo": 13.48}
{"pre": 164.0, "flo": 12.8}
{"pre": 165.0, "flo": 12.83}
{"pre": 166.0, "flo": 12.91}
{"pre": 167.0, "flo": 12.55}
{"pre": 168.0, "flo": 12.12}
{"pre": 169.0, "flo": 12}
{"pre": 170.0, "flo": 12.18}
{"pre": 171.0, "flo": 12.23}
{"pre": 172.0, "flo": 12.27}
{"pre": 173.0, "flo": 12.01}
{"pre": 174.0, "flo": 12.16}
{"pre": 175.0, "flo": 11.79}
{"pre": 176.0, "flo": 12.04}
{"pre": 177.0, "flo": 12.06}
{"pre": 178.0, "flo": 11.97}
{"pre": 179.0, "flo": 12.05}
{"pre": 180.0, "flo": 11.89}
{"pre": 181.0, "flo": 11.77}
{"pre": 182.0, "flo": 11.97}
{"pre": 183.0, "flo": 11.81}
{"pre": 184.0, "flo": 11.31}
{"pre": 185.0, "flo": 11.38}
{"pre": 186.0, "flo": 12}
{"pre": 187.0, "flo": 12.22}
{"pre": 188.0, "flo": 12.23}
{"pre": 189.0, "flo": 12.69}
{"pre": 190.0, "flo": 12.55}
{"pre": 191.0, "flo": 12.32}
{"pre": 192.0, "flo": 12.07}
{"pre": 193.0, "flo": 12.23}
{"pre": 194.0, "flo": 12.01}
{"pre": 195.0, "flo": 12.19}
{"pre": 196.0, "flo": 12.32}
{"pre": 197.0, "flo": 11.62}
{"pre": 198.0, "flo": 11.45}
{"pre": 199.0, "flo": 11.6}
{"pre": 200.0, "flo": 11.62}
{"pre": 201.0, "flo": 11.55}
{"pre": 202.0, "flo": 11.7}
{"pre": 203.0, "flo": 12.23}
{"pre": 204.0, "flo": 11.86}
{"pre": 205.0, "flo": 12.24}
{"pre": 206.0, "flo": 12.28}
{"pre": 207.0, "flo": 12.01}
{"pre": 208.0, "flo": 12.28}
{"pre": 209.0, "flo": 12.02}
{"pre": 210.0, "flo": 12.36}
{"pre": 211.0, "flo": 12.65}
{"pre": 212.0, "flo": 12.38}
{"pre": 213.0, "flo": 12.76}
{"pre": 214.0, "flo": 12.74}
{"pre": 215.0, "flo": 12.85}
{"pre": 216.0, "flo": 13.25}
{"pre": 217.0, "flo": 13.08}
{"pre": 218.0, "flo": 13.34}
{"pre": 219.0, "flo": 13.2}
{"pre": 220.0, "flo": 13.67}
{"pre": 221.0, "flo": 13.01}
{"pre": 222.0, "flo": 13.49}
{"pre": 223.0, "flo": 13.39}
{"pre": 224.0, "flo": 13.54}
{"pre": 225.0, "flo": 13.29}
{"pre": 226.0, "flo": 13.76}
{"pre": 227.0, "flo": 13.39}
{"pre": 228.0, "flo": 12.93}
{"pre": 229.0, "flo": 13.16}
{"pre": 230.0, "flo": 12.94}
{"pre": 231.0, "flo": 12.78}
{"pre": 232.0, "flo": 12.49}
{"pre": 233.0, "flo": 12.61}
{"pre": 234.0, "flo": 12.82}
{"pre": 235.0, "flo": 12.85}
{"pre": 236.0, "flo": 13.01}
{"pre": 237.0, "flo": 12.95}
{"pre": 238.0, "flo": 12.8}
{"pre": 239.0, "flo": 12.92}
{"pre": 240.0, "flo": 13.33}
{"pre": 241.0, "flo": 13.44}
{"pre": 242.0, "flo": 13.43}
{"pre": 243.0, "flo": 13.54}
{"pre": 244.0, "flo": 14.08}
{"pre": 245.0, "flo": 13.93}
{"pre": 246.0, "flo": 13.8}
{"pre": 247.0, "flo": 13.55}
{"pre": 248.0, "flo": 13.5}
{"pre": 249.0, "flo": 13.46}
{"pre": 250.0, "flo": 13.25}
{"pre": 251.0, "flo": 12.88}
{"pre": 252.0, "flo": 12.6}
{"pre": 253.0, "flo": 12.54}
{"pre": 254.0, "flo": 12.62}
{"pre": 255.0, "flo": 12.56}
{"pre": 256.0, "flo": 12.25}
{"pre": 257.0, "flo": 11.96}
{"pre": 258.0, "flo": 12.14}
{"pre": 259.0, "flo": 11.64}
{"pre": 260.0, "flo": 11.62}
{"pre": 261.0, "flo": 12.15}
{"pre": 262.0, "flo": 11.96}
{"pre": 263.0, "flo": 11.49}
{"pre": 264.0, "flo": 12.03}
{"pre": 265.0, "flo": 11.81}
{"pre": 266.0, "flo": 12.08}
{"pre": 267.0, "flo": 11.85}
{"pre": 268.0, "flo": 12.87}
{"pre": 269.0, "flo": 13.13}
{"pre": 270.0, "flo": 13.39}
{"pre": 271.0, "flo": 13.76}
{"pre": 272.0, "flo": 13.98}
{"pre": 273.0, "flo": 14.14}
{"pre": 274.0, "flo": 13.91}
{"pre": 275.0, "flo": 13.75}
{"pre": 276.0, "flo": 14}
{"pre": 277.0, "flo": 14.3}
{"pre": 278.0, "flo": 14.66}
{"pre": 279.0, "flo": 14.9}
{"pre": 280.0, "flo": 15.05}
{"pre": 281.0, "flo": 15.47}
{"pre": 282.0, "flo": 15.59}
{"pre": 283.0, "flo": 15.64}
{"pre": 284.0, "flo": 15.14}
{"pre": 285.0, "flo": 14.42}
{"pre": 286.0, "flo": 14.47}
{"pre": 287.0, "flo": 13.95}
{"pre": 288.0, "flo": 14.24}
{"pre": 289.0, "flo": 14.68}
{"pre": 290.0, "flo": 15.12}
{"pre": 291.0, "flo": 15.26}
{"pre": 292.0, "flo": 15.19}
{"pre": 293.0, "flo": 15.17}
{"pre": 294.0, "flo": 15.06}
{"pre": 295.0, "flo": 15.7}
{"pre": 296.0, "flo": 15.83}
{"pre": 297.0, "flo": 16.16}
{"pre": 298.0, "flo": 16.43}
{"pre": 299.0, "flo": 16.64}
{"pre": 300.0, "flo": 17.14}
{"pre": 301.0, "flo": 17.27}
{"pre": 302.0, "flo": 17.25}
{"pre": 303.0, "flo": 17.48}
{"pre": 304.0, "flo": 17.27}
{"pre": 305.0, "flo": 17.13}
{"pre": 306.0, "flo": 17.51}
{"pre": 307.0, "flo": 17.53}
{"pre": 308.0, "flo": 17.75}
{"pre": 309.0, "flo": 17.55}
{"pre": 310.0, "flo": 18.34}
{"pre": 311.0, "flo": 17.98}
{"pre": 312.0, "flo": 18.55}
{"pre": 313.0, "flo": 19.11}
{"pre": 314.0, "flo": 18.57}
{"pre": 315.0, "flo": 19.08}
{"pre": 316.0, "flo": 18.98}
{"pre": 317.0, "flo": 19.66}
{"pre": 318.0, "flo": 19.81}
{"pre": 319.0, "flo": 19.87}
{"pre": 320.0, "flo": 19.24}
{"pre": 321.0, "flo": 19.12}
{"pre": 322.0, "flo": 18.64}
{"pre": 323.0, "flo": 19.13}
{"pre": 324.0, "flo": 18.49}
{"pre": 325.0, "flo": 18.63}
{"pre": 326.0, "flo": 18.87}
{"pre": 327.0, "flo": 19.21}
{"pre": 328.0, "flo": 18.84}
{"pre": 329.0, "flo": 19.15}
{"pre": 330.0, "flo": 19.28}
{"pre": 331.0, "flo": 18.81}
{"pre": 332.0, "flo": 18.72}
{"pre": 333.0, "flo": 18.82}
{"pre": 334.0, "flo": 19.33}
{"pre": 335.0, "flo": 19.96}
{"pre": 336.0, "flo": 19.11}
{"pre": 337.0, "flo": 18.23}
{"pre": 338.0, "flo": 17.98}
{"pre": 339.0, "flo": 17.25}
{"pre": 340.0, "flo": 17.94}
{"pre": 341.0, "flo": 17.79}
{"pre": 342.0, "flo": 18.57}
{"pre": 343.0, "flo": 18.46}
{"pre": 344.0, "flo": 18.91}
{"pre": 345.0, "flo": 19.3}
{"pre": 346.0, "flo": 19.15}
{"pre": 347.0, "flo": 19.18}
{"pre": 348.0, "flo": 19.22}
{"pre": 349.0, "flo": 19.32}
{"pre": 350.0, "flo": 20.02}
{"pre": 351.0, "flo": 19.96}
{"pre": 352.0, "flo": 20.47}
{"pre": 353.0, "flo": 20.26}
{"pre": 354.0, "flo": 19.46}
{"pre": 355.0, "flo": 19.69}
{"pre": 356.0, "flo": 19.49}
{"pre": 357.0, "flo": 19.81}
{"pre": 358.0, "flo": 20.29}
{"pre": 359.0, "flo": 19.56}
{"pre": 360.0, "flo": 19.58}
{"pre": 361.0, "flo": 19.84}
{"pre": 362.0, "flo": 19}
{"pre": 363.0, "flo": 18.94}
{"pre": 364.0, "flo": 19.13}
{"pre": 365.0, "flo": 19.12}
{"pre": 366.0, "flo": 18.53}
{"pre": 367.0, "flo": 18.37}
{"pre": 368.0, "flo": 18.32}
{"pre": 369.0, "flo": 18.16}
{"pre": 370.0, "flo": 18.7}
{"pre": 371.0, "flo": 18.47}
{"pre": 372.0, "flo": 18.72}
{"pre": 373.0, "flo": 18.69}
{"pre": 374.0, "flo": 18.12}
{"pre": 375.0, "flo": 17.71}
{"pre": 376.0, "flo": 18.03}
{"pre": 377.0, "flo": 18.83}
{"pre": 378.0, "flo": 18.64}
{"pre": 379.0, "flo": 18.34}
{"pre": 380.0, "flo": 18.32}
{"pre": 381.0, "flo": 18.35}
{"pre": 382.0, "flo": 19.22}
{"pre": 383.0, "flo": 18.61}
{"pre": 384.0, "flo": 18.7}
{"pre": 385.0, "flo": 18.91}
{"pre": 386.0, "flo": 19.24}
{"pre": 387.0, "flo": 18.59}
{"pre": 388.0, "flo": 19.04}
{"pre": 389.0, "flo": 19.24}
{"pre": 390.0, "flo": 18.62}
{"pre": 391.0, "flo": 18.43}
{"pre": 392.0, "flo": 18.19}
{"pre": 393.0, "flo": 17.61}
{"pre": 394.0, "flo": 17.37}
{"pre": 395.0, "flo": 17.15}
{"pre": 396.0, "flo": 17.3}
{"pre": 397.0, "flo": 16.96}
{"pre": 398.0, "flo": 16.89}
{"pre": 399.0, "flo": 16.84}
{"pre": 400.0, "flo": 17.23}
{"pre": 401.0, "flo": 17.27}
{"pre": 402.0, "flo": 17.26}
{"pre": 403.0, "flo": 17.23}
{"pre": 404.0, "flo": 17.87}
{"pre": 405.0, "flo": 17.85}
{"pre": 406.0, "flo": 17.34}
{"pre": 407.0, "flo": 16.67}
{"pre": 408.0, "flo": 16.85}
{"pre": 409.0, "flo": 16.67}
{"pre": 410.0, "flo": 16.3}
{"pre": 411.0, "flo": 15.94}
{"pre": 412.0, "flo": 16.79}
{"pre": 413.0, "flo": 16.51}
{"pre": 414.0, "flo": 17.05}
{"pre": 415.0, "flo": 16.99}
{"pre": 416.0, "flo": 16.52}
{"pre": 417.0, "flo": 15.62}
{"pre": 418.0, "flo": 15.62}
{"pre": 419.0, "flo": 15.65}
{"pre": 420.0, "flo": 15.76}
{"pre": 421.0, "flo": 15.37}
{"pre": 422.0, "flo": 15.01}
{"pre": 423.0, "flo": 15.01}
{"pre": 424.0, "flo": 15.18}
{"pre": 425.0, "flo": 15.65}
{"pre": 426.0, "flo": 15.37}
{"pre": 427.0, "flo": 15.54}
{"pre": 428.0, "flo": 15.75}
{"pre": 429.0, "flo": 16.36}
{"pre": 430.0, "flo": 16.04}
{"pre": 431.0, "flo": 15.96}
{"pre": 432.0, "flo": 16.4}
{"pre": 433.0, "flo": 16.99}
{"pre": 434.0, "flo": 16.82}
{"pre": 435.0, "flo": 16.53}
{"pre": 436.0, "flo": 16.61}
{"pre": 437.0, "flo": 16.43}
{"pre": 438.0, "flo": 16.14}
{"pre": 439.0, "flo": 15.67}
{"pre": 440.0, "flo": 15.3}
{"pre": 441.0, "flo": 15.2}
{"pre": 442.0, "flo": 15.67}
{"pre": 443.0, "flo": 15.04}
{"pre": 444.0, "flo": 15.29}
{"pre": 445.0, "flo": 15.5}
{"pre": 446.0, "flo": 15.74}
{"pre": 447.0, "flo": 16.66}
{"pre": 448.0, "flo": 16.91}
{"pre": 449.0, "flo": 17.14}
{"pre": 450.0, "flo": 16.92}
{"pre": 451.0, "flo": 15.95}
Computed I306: 1.40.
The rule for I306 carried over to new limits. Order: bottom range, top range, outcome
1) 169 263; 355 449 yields 1.38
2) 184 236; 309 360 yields 1.52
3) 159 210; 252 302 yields 1.15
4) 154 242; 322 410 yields 1.47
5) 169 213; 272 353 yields 1.45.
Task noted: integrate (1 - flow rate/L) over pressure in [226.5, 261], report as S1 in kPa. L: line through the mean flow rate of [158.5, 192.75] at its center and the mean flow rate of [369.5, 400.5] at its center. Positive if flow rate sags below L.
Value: 3.1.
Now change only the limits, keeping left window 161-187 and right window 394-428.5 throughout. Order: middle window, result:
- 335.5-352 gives -3.9 kPa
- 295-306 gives -1.8 kPa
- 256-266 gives 1.4 kPa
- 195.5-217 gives 1.0 kPa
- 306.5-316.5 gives -2.5 kPa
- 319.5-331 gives -3.1 kPa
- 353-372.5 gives -4.5 kPa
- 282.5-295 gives -0.6 kPa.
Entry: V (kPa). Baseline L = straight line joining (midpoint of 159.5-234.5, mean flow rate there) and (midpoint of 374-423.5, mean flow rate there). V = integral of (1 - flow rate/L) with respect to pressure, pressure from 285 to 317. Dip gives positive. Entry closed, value -3.7 kPa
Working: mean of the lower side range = 12.4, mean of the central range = 16.7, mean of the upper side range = 17.4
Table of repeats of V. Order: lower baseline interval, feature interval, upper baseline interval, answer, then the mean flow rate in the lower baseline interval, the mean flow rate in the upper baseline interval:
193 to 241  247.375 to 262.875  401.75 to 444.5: 1.0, 12.7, 16.2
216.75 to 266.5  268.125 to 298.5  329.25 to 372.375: 1.1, 12.9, 19.1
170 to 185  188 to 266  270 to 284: 3.3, 11.9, 14.5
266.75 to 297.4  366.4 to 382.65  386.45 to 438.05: -2.3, 14.6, 16.7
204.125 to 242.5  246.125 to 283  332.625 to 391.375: 3.9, 12.9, 18.9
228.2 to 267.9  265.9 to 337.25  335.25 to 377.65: -3.8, 12.7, 18.9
